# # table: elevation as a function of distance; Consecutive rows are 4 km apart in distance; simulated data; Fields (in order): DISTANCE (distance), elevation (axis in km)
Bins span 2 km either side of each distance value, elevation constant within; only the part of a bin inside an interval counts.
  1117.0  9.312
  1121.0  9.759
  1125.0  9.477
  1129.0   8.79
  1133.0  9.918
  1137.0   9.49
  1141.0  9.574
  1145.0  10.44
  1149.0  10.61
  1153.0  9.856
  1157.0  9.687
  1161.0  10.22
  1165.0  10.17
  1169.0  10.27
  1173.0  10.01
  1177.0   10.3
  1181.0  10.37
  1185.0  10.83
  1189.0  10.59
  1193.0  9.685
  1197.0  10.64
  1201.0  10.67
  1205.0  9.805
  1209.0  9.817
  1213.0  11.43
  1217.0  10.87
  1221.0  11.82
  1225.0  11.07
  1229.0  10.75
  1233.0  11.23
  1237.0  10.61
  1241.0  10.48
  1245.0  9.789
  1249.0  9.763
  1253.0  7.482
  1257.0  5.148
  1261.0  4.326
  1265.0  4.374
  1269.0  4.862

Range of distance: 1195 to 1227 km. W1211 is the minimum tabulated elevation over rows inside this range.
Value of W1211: 9.805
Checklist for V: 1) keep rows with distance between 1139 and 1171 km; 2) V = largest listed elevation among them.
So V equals 10.61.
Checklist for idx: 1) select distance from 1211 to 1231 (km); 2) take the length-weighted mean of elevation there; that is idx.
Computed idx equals 11.2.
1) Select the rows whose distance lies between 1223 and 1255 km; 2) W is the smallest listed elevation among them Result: 7.482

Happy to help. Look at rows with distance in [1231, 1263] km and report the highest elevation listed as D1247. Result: 11.23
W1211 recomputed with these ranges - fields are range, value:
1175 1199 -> 9.685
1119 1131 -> 8.79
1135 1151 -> 9.49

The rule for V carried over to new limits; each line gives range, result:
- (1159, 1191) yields 10.83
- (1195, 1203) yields 10.67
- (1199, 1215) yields 11.43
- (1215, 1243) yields 11.82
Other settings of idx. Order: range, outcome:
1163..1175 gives 10.1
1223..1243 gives 10.8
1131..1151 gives 10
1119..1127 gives 9.62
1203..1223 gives 10.7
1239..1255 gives 9.38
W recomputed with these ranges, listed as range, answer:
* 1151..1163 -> 9.687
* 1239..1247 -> 9.789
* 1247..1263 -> 4.326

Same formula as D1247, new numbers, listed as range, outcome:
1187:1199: 10.64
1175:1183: 10.37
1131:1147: 10.44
